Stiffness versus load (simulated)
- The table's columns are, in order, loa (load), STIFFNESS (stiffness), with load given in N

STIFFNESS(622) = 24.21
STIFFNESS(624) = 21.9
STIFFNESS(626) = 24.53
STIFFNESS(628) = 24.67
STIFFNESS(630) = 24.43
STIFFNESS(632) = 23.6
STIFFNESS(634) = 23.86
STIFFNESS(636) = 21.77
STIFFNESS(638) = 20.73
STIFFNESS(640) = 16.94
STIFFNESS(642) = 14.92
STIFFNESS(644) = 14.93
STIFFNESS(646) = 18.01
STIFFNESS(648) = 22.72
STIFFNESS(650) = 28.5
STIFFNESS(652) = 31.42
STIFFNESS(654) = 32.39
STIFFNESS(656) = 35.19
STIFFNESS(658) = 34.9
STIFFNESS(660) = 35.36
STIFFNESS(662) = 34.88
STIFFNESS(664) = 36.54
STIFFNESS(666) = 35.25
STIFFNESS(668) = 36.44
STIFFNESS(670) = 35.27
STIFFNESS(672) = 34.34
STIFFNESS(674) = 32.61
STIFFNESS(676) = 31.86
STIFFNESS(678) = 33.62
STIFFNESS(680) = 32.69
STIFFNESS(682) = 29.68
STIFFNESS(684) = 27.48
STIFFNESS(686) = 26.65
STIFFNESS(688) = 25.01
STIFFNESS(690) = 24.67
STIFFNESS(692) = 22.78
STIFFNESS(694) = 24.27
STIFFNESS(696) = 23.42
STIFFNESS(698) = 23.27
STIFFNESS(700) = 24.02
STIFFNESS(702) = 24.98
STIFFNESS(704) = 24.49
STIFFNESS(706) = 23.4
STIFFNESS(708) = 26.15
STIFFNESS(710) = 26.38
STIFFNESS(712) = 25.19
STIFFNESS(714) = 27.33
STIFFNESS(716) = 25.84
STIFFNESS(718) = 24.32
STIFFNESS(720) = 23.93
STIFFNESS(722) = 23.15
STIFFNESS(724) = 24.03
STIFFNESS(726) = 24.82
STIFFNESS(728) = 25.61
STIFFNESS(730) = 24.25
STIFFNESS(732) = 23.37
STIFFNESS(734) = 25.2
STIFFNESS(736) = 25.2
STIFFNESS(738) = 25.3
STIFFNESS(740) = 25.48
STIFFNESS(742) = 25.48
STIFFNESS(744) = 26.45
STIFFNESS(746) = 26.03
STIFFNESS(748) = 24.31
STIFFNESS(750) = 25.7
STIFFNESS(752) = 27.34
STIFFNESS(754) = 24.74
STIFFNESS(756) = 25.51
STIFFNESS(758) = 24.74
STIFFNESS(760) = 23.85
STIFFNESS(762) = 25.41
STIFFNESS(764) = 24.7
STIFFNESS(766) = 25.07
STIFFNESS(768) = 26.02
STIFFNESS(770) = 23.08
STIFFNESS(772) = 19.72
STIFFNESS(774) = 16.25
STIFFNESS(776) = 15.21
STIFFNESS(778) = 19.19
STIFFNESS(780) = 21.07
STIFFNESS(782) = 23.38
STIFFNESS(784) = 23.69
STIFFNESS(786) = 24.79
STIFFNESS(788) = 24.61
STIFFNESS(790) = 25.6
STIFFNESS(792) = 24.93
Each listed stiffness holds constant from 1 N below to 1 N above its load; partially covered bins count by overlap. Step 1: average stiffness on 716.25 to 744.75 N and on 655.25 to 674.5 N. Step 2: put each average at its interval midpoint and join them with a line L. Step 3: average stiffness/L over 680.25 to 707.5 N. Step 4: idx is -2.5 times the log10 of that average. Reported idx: 0.21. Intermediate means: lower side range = 35.1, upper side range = 24.8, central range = 25.2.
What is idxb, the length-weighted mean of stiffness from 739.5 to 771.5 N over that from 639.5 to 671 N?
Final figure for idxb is 0.86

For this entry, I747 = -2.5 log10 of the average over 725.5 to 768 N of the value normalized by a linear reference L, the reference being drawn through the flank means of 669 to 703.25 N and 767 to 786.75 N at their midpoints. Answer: -0.08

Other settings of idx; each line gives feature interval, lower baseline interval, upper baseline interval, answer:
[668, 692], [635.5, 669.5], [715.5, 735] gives -0.14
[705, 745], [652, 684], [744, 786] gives 0.11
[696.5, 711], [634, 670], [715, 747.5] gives 0.05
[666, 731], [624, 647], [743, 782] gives -0.22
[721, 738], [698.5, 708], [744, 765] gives 0.02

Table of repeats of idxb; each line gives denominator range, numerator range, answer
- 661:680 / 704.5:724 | 0.73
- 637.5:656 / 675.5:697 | 1.19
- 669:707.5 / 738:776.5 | 0.87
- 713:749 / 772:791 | 0.86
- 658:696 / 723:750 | 0.81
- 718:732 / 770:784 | 0.81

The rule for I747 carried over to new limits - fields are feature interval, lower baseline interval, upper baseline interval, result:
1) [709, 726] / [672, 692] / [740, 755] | 0.097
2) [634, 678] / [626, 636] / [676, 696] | -0.125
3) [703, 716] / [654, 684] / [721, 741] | 0.094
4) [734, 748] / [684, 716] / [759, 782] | -0.107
